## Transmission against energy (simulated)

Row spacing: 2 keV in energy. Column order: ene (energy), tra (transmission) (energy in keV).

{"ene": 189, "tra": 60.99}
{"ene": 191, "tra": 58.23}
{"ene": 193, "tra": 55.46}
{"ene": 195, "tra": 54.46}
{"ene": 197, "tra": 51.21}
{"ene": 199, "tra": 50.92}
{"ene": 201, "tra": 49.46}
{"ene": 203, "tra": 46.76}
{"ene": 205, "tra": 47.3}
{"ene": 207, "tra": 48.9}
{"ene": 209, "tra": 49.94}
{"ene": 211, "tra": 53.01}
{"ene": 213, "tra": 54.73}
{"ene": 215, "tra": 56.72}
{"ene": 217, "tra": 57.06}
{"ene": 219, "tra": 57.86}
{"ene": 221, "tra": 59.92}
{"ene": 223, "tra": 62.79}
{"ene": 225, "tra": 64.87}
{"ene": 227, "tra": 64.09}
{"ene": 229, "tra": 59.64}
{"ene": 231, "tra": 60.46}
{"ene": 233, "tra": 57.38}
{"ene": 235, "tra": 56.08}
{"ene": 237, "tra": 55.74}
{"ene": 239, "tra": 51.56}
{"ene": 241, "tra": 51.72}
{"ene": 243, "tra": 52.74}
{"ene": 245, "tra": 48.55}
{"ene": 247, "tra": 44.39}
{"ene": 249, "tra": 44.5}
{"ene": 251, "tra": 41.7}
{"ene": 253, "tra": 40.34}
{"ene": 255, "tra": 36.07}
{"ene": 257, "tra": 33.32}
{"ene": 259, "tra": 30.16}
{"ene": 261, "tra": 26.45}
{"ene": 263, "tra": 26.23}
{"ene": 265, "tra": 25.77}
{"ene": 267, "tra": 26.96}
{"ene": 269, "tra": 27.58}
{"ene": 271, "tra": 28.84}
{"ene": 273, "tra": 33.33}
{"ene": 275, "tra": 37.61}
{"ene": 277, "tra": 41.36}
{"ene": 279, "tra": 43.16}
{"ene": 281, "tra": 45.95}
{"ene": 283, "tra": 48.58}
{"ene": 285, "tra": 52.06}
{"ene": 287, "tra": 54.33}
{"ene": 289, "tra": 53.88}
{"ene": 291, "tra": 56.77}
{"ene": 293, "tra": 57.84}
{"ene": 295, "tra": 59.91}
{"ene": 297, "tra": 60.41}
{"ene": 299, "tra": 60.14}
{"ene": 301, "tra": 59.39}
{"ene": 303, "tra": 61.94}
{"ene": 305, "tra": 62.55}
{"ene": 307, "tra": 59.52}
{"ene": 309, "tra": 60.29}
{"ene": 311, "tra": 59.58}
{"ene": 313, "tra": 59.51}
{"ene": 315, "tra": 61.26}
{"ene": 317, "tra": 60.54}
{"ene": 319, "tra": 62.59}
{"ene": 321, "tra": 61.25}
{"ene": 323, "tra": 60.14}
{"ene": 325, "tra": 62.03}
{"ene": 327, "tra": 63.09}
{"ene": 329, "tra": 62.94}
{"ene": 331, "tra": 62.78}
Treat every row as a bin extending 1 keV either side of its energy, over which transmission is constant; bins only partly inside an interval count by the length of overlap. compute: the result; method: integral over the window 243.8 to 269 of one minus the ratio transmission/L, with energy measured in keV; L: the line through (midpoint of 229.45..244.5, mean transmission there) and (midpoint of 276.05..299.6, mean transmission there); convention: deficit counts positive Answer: 8.8 keV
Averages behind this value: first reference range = 55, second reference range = 52.8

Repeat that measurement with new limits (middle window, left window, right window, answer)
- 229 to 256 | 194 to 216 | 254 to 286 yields -4.8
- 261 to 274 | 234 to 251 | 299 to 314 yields 6.3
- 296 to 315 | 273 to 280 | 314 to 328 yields -2.3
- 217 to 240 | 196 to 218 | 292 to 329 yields -2.5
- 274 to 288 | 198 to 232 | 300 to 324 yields 3.1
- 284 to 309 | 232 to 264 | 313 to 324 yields -1.2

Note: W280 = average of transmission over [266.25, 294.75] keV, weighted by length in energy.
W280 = 44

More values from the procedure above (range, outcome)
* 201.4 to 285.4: 46.5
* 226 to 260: 48.7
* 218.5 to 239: 59.5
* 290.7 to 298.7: 59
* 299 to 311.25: 60.6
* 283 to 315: 58.3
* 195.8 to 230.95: 55.2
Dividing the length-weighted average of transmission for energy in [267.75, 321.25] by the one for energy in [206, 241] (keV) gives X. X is 0.9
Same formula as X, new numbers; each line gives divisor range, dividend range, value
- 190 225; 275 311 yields 1.01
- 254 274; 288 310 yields 2.01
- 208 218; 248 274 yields 0.60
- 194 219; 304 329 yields 1.18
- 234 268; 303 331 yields 1.50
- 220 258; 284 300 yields 1.10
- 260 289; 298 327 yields 1.62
